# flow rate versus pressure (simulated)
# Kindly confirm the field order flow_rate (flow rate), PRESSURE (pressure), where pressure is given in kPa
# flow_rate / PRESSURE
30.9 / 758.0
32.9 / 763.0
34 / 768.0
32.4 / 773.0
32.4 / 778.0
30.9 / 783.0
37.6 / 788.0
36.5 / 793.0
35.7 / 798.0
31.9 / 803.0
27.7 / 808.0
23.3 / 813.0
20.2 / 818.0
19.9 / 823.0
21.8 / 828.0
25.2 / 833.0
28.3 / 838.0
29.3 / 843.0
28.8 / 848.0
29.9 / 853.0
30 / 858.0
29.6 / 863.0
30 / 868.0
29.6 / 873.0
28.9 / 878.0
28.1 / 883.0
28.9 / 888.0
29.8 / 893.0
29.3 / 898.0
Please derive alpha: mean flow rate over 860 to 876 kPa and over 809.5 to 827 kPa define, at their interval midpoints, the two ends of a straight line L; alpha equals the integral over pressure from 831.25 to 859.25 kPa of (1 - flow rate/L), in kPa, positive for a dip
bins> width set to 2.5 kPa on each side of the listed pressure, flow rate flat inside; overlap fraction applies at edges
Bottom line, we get -2.8 kPa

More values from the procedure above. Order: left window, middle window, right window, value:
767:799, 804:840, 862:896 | 9.08 kPa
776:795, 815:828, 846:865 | 4.64 kPa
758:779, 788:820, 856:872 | 1.71 kPa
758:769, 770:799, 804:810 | -3.20 kPa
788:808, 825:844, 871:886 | 3.58 kPa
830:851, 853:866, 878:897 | -0.72 kPa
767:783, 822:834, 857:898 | 3.35 kPa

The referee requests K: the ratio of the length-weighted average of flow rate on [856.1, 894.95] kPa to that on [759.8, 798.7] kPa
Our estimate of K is 0.87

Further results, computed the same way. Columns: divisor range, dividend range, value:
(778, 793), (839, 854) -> 0.85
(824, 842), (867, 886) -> 1.16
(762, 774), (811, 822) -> 0.65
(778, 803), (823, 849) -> 0.75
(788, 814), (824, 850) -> 0.82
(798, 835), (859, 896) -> 1.17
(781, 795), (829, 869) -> 0.81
